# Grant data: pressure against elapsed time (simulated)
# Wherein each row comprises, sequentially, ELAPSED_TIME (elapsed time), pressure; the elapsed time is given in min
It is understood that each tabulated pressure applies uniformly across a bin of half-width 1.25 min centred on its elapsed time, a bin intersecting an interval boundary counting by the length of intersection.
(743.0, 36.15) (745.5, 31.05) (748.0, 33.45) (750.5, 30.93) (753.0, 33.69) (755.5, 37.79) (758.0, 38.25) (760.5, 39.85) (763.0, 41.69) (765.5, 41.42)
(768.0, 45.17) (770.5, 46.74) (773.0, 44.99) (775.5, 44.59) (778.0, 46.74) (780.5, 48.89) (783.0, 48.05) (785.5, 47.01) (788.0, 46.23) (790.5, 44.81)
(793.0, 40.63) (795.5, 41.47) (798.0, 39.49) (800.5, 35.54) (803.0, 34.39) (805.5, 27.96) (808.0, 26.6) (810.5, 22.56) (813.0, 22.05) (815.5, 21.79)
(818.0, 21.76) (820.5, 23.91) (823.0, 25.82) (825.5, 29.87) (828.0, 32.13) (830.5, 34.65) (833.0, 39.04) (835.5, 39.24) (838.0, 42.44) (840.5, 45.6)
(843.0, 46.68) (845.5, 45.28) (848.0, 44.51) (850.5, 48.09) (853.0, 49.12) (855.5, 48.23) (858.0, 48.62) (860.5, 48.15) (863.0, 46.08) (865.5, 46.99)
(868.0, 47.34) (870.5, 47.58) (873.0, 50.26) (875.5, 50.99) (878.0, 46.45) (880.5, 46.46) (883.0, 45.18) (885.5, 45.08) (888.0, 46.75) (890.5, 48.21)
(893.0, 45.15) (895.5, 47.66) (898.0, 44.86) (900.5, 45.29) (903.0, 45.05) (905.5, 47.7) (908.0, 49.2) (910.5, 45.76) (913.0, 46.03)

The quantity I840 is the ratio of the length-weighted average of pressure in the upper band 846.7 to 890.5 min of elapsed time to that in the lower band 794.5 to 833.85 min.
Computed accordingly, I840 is 1.59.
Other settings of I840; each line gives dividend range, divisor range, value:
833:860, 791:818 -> 1.46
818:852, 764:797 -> 0.84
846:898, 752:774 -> 1.15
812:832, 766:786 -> 0.58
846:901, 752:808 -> 1.14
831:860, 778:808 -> 1.10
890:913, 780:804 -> 1.09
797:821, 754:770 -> 0.68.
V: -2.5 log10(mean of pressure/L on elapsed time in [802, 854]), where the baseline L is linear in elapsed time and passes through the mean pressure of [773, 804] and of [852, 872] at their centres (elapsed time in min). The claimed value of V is 0.314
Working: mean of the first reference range 43.3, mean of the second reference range 47.8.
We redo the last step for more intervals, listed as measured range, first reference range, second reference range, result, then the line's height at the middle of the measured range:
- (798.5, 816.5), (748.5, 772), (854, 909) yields 0.45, 42.4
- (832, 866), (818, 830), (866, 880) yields -0.20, 38.2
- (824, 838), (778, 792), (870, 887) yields 0.31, 47.1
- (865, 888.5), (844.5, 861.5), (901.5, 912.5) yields 0.00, 47.2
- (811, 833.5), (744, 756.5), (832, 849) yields 0.45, 41.3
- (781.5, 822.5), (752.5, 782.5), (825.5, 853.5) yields 0.24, 42.3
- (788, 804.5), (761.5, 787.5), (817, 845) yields 0.05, 41.5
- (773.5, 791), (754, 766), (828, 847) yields -0.17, 40.1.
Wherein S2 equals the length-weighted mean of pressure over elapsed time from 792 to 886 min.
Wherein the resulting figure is 39.4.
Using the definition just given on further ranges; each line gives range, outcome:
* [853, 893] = 47.5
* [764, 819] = 38.2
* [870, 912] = 46.9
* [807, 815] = 23.5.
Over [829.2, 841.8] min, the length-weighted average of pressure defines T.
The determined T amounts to 40.2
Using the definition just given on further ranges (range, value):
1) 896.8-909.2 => 46.4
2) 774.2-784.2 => 47.1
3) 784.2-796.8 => 44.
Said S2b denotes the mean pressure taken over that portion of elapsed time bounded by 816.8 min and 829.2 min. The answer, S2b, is 26.7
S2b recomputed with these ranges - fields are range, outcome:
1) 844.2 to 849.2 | 44.9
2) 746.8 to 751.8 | 32.2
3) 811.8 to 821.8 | 22.4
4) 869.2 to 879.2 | 48.8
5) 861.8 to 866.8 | 46.5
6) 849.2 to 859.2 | 48.5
